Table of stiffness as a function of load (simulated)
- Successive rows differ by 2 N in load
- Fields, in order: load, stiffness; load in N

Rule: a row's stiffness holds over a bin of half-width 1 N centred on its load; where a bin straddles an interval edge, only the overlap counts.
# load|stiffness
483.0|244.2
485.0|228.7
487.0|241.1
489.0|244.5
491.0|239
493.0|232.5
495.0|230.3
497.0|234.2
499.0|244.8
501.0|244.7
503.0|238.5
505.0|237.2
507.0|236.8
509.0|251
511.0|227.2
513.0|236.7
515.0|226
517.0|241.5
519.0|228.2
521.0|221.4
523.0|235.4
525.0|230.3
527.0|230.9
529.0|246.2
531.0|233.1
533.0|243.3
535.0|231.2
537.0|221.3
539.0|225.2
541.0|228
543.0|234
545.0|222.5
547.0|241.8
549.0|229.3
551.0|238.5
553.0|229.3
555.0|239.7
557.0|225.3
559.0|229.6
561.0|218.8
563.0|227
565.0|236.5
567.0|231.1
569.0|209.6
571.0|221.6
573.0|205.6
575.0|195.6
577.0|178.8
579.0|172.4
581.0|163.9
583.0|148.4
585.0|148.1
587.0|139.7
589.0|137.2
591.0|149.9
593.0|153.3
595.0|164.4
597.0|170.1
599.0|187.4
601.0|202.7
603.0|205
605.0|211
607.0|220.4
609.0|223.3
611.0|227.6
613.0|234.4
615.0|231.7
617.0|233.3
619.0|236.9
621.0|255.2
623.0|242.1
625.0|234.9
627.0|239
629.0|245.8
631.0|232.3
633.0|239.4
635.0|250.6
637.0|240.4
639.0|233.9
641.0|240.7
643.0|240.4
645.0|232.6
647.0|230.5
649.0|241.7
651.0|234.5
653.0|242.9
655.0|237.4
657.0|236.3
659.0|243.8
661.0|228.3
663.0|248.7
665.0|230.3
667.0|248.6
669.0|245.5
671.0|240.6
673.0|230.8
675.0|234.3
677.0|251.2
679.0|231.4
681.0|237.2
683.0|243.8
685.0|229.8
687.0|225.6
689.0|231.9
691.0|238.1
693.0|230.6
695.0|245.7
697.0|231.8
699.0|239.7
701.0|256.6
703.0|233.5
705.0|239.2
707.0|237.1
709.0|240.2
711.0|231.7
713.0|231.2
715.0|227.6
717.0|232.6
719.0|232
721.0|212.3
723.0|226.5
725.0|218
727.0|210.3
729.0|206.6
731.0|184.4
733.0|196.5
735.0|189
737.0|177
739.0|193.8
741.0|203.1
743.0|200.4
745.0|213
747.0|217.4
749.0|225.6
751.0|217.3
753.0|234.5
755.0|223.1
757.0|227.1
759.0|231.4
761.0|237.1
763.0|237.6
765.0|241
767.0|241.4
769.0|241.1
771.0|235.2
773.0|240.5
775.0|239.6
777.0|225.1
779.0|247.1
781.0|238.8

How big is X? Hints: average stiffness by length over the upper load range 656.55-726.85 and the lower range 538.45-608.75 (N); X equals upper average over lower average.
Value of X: 1.2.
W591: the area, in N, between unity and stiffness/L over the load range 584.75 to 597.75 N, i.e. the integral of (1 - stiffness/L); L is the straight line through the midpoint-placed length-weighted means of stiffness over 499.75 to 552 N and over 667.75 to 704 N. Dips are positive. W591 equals 4.63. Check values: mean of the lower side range 234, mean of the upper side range 238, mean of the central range 152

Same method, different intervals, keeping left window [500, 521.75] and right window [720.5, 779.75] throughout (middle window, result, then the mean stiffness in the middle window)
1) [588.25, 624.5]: 3.71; 206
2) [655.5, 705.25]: -3.06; 238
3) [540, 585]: 3.65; 213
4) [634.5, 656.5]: -1.14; 238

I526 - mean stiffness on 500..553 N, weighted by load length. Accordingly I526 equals 234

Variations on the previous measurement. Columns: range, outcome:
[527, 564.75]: 231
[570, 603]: 172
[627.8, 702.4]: 238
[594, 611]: 200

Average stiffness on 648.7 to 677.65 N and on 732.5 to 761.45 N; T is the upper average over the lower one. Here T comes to 0.9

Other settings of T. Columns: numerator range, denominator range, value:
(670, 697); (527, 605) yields 1.15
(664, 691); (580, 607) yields 1.40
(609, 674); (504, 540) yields 1.02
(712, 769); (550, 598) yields 1.13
